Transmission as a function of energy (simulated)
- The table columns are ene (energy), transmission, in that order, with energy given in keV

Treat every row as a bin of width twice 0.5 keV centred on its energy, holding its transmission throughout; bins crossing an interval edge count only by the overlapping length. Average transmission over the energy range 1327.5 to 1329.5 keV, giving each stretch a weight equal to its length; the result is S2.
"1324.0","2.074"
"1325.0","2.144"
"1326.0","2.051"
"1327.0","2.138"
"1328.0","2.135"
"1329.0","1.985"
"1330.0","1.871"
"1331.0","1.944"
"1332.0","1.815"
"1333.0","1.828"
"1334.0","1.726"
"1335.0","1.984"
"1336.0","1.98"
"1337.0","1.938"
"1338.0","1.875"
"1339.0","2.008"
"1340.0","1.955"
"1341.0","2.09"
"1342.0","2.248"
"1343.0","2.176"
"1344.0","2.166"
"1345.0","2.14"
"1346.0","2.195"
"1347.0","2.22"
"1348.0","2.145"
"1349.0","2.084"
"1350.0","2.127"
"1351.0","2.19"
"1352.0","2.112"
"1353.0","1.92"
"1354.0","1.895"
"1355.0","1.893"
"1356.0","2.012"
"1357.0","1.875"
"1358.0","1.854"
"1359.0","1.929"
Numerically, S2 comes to 2.06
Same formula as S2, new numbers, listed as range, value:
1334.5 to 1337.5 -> 1.97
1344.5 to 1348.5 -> 2.17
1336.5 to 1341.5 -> 1.97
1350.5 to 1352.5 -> 2.15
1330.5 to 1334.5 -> 1.83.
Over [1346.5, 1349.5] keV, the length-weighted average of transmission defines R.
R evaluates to 2.15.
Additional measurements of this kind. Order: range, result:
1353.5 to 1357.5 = 1.92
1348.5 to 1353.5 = 2.09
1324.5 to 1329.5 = 2.09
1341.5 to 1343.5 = 2.21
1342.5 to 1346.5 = 2.17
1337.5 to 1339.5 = 1.94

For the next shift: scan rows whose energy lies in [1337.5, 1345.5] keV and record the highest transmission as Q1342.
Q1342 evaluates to 2.248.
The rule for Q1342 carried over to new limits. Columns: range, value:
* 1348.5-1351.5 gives 2.19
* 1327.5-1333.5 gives 2.135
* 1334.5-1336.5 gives 1.984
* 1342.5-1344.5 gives 2.176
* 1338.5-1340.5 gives 2.008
